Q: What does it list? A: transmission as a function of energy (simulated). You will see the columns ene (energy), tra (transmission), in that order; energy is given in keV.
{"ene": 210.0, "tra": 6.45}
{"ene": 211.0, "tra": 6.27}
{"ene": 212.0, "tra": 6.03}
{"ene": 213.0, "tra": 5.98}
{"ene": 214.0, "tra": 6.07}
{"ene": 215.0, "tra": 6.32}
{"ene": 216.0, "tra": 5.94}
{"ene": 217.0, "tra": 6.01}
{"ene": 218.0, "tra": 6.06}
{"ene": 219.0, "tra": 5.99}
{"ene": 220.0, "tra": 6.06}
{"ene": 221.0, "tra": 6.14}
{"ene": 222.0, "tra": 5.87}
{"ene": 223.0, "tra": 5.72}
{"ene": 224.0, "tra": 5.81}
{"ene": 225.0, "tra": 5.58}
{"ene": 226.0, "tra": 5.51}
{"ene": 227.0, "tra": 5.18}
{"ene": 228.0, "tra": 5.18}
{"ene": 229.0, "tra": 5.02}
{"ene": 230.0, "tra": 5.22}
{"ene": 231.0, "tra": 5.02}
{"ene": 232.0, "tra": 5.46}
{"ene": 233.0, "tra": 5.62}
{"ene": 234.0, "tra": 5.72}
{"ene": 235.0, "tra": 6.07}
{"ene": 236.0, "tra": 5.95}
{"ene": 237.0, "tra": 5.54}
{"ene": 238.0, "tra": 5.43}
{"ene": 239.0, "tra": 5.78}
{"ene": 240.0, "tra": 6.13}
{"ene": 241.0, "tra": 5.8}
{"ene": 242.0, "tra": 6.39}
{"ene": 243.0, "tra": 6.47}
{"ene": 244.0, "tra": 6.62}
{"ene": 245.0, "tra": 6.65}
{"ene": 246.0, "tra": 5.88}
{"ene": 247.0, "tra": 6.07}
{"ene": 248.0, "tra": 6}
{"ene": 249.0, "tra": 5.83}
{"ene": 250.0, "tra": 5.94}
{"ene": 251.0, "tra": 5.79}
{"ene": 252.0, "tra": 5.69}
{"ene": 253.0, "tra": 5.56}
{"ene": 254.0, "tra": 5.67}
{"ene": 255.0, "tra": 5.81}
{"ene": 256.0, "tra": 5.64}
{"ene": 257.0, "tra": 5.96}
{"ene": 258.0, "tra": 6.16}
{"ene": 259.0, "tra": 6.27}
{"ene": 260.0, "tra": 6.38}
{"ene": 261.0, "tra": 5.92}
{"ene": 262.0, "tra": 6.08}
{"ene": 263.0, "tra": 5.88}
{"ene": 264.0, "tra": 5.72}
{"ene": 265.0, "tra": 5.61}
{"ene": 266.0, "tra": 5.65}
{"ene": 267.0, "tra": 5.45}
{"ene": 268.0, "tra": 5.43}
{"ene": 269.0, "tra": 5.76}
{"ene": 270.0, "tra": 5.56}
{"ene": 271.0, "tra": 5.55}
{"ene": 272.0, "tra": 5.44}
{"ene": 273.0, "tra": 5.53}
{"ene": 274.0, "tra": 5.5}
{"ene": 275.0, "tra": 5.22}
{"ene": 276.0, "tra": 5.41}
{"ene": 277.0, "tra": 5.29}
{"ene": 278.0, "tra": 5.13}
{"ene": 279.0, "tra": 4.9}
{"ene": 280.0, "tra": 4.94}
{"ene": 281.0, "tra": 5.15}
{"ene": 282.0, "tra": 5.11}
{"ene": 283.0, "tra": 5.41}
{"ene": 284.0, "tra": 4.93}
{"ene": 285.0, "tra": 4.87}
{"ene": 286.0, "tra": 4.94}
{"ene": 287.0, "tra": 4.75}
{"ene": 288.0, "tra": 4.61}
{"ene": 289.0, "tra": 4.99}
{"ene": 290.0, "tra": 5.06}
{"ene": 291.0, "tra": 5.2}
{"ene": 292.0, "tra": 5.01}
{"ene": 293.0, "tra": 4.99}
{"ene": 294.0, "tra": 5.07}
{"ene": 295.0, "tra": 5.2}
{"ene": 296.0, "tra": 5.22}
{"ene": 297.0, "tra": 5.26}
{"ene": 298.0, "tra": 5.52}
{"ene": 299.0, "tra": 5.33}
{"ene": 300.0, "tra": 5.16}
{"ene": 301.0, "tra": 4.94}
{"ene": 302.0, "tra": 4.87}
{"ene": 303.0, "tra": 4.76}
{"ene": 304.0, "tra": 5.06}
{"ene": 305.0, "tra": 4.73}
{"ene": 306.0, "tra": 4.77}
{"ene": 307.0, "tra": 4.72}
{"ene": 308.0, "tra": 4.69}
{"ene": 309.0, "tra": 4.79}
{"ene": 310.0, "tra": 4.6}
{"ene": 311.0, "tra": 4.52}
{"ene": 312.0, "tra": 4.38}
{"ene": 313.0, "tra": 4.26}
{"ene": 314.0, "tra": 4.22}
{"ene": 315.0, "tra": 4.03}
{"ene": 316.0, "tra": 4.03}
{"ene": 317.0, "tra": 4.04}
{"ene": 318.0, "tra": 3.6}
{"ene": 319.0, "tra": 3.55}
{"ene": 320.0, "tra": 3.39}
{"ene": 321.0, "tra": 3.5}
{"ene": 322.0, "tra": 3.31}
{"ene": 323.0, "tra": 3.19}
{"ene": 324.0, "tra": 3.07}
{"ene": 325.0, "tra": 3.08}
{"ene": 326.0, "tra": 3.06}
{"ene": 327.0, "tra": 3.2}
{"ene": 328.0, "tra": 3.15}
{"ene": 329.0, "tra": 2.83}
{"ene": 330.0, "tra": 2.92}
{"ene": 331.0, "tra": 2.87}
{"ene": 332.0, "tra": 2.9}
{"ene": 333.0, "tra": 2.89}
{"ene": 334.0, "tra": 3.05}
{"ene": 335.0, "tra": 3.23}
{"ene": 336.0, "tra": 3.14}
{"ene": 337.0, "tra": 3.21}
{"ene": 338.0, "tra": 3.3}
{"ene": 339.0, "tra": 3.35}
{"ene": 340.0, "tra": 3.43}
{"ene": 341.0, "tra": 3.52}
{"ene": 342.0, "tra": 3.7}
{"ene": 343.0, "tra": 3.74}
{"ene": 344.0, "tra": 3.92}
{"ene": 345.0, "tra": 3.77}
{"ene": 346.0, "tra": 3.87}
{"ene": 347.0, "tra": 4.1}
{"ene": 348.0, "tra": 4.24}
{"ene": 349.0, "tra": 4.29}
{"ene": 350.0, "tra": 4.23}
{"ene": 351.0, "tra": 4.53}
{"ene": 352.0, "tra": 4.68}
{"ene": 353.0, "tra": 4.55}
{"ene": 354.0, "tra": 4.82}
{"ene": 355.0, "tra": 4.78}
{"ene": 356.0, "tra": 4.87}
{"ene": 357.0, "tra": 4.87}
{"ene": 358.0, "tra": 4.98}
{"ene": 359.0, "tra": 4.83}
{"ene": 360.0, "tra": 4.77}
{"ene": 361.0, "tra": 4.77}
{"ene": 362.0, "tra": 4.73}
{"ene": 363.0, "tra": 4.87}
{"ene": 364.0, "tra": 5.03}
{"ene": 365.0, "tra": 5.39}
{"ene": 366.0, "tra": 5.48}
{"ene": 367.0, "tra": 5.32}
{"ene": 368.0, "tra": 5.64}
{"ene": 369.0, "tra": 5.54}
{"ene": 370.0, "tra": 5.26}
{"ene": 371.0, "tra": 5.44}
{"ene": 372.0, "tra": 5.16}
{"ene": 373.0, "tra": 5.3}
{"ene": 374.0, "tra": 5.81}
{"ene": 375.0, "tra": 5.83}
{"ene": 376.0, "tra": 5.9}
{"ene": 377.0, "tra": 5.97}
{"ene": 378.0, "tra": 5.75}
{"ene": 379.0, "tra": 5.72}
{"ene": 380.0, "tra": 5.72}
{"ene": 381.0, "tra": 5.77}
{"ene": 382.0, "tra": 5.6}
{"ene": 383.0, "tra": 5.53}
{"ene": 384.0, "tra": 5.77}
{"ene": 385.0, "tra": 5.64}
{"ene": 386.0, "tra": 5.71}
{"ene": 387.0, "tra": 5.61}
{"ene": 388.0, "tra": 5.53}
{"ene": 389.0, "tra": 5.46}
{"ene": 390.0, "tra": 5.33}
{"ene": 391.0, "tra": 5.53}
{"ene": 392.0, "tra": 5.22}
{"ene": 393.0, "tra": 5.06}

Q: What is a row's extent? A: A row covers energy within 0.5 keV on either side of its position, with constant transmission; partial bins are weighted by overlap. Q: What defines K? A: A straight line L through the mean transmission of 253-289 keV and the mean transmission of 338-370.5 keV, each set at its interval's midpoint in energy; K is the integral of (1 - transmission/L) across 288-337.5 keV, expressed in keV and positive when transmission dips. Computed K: 8.8 keV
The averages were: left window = 5.47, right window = 4.54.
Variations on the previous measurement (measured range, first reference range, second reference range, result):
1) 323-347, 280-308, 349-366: 7.8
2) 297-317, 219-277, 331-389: 2.0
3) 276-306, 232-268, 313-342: -3.4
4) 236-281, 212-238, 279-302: -3.0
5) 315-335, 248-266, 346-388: 8.0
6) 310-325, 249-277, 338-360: 3.1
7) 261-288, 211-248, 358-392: 1.8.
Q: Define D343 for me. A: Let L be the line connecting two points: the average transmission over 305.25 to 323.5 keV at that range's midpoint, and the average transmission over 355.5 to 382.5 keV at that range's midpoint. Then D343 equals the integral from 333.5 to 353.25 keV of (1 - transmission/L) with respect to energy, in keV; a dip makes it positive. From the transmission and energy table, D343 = 4.1 keV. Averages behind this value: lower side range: 4.1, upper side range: 5.35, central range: 3.78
